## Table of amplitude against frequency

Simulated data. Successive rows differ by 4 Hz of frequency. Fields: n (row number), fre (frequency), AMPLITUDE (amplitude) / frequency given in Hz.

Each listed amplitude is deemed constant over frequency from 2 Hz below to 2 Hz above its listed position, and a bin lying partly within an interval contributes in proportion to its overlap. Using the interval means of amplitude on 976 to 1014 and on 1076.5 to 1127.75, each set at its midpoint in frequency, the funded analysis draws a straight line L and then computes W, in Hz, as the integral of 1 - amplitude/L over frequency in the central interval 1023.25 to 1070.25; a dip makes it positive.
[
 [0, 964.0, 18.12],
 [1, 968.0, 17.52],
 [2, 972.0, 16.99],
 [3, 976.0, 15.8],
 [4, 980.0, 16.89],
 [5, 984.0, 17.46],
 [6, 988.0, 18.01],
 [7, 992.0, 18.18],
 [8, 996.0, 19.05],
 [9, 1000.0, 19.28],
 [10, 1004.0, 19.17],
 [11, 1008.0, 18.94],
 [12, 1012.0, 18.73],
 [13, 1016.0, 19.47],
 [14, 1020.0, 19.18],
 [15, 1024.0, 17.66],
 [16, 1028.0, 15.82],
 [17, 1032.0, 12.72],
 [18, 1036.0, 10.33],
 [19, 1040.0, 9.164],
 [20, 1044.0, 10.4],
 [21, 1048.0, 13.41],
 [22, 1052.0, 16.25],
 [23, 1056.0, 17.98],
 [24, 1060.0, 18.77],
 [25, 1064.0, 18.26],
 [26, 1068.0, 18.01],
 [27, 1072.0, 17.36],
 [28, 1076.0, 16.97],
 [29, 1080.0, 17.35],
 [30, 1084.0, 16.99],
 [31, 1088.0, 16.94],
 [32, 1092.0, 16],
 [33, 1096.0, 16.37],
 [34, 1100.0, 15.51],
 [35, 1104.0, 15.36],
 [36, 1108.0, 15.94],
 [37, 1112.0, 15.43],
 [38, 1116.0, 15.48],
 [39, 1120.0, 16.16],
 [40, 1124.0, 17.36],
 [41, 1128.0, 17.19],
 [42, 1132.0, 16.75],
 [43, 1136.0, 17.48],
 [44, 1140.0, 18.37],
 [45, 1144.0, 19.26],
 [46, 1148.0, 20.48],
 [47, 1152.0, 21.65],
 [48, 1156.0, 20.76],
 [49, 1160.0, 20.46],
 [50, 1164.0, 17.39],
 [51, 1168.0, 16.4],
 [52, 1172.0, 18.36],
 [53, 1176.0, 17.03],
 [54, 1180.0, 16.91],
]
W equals 6.7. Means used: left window 18.3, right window 16.3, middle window 14.8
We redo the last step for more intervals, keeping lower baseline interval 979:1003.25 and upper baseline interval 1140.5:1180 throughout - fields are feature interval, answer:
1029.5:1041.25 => 4.7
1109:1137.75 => 3.5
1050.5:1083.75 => 1.7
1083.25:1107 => 3.2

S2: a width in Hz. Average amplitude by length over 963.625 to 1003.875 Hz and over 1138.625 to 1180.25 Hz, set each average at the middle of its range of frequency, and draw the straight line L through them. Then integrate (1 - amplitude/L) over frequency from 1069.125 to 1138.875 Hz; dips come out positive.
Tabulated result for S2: 7.53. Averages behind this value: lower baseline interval 17.8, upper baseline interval 18.9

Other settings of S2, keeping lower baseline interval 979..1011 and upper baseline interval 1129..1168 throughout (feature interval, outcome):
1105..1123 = 2.90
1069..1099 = 3.04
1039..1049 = 4.13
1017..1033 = 1.53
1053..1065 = 0.32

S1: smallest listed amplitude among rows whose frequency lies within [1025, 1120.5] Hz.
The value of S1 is 9.164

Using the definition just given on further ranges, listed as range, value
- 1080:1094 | 16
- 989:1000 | 18.18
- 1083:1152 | 15.36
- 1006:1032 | 12.72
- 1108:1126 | 15.43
